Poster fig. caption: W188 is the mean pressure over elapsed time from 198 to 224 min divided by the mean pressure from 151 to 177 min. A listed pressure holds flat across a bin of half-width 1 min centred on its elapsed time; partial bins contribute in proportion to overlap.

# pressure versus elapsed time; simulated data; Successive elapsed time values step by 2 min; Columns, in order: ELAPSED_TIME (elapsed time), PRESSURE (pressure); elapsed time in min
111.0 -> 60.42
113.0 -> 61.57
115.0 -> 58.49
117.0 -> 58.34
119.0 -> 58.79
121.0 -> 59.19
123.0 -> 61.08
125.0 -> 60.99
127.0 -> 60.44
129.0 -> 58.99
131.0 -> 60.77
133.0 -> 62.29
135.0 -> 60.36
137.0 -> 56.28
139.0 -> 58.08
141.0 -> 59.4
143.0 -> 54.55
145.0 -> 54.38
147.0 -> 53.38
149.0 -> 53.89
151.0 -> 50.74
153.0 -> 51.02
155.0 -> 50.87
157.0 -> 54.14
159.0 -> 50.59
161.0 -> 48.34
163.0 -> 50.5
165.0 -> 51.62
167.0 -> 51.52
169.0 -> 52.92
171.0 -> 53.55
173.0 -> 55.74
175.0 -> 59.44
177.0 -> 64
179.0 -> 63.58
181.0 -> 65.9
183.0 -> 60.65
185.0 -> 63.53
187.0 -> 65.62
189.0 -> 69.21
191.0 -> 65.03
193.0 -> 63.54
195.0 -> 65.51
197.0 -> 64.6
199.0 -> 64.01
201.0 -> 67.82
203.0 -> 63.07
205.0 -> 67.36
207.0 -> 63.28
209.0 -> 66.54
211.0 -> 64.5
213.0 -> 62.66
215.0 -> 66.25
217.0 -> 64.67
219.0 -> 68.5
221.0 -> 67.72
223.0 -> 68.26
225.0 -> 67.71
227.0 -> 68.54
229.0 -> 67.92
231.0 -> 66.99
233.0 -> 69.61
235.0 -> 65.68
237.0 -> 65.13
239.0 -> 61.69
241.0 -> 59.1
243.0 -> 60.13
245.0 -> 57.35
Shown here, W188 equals 1.24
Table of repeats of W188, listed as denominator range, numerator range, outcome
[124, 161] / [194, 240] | 1.18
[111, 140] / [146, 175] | 0.88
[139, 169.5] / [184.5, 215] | 1.24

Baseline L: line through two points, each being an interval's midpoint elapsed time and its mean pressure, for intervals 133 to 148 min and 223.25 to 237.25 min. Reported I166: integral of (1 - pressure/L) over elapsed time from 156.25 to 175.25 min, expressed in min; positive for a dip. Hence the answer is 2.4 min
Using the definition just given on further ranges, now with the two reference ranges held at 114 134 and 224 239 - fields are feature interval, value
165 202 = 1.2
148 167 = 3.3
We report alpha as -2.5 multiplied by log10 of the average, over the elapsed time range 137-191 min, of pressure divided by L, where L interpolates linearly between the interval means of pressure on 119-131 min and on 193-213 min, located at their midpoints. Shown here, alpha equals 0.11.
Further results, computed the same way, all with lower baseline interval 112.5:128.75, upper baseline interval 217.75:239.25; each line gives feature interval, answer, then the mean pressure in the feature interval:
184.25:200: -0.01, 65.2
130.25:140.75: 0.02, 59.5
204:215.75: 0.01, 65.1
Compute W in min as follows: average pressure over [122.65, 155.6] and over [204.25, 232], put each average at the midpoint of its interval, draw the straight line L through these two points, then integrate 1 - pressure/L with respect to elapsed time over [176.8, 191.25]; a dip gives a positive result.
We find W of -0.5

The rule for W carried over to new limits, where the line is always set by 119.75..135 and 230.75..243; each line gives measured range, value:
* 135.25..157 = 2.4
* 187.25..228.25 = -1.8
